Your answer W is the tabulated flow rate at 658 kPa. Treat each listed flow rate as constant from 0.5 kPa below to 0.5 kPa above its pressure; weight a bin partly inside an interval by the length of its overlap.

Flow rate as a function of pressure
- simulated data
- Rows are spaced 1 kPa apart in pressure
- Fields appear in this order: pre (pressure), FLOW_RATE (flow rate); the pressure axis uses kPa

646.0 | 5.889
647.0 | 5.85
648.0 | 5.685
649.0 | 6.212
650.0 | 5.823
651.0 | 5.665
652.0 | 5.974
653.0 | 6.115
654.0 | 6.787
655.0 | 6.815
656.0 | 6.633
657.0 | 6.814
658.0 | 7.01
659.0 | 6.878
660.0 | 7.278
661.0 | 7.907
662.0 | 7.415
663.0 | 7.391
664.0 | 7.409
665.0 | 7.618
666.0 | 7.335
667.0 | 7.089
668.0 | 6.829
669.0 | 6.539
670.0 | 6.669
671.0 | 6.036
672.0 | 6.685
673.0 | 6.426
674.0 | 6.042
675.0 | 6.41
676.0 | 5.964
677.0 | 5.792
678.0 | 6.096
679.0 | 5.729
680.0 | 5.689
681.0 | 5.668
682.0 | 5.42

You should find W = 7.01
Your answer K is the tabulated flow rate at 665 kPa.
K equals 7.618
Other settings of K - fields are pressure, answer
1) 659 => 6.878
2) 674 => 6.042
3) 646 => 5.889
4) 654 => 6.787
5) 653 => 6.115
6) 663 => 7.391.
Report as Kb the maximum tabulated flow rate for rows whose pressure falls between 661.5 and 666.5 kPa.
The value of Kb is 7.618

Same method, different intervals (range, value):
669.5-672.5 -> 6.685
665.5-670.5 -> 7.335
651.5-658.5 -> 7.01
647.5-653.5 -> 6.212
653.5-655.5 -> 6.815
